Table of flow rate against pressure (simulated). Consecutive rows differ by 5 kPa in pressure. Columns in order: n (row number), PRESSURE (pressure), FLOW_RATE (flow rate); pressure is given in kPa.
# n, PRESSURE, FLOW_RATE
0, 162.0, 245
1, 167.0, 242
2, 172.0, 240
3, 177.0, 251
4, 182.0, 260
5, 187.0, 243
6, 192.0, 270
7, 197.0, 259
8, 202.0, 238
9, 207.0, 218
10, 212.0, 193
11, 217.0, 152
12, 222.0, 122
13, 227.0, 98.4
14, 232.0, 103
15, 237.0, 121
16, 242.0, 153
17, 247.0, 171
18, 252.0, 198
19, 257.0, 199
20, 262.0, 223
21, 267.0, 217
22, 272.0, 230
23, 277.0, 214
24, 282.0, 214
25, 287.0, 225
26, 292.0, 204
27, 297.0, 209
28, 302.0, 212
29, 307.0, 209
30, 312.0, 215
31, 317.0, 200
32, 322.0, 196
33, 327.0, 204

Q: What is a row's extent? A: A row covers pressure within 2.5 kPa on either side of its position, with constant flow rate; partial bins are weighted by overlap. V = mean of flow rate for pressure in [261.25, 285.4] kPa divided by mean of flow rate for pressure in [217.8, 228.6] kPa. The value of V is 1.86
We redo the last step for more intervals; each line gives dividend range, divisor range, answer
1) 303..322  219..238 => 1.86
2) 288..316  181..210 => 0.85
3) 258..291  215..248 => 1.69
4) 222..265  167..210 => 0.64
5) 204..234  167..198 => 0.59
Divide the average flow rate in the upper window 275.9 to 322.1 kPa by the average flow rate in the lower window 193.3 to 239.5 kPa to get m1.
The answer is 1.24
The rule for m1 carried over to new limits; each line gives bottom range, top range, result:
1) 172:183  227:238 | 0.43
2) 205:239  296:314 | 1.48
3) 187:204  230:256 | 0.60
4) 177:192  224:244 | 0.46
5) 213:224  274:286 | 1.49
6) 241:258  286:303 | 1.17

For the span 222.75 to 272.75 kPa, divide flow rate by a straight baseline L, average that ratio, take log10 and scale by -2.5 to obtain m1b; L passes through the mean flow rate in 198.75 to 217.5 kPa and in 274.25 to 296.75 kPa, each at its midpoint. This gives 0.25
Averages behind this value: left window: 208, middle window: 168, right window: 214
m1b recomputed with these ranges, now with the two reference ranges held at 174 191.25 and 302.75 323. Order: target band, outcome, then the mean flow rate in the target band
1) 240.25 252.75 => 0.32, 172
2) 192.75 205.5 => -0.01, 249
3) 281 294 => 0.00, 215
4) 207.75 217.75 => 0.30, 184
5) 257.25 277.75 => 0.02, 219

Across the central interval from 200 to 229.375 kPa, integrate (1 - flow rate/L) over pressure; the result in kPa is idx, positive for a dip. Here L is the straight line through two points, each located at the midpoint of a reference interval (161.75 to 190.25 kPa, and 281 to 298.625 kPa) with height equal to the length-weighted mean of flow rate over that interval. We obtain 8.3 kPa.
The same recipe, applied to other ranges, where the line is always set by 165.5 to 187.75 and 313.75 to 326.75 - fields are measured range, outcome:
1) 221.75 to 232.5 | 5.83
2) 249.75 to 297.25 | 0.40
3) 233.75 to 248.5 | 5.32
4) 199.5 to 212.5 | 0.99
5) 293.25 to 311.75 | -0.39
